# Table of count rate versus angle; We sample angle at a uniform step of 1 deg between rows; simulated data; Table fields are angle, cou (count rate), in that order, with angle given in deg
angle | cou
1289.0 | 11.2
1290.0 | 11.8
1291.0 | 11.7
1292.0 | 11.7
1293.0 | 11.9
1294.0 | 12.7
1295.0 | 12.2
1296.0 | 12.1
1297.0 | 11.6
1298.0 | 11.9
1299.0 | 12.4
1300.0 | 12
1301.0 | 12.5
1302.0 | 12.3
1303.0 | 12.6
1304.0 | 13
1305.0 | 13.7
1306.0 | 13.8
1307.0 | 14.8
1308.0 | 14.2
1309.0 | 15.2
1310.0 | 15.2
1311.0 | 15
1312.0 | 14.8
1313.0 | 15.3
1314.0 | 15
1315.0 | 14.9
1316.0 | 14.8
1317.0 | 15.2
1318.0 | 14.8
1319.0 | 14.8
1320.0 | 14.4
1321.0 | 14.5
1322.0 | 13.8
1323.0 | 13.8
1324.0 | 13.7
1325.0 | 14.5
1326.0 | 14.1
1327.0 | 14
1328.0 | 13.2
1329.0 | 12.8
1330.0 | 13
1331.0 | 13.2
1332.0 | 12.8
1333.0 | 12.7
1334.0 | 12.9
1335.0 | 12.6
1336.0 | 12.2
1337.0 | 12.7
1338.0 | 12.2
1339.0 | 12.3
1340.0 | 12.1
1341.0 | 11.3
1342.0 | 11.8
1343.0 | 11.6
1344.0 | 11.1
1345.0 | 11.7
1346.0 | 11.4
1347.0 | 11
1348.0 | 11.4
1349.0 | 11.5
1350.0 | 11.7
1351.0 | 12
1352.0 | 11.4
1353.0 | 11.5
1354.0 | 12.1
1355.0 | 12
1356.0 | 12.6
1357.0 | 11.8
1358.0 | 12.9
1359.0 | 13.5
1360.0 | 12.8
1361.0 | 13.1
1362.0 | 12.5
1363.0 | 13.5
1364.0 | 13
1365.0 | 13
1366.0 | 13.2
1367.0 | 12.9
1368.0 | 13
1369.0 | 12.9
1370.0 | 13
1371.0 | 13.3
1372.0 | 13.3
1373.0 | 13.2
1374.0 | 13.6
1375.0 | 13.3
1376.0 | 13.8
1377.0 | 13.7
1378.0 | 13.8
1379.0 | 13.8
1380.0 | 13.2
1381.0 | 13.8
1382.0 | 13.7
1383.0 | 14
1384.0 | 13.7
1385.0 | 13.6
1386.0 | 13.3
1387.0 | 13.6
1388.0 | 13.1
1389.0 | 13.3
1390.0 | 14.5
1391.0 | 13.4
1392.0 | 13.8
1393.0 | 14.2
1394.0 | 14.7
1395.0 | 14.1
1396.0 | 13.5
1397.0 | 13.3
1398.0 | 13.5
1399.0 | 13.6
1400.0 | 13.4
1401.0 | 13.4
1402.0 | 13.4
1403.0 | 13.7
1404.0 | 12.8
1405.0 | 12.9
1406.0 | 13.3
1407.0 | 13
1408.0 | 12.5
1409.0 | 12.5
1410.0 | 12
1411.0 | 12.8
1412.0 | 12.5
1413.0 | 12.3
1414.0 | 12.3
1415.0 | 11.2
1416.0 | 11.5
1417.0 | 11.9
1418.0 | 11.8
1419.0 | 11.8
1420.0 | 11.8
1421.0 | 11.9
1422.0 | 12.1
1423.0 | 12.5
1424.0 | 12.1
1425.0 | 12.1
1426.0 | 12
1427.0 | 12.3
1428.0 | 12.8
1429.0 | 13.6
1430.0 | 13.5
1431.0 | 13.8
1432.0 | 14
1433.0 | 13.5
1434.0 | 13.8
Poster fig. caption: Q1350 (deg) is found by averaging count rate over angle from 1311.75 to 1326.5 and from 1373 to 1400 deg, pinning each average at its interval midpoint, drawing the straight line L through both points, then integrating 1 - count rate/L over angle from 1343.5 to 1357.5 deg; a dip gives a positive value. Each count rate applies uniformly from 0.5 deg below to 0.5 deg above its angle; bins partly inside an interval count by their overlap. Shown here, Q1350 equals 2.46 deg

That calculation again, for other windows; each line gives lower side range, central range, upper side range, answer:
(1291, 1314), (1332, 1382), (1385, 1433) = 1.90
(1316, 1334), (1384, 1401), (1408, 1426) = -1.53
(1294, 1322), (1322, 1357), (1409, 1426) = 2.39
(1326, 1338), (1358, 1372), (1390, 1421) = -0.14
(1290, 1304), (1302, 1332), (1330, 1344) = -4.72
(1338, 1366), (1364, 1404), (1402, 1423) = -4.14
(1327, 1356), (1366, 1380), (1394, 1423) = -1.07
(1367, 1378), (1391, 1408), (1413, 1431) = -1.04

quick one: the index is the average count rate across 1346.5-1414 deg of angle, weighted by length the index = 13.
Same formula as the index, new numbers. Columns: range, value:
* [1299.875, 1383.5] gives 13.2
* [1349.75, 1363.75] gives 12.4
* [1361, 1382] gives 13.3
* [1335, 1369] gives 12.2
